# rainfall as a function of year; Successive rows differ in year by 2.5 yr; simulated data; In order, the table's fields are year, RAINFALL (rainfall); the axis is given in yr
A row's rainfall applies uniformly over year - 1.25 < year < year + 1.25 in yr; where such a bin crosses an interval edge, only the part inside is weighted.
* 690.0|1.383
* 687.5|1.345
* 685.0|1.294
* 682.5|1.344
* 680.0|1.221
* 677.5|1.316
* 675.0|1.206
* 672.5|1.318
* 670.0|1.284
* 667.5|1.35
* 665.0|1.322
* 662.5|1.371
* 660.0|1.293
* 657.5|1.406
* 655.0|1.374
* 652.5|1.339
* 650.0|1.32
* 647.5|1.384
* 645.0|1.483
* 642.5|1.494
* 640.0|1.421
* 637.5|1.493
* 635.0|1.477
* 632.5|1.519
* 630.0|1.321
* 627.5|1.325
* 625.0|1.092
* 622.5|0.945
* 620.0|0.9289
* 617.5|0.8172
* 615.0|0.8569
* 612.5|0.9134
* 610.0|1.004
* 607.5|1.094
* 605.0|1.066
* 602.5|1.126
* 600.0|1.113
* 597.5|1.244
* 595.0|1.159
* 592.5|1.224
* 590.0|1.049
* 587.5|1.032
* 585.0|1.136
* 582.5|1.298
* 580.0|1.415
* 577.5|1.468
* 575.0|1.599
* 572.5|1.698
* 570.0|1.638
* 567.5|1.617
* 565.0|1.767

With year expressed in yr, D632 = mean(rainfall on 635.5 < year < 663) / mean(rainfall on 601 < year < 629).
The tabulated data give 1.37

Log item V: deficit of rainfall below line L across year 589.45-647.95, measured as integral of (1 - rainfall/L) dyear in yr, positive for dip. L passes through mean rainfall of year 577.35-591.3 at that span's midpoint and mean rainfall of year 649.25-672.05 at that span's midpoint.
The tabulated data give 3.9 yr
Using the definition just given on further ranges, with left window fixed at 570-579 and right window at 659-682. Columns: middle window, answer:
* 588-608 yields 5.1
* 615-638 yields 3.9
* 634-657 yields -0.7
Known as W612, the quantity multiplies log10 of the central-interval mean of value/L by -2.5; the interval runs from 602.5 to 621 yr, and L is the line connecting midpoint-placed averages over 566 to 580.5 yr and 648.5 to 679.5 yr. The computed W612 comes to 0.46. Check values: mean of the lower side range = 1.58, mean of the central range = 0.966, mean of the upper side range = 1.32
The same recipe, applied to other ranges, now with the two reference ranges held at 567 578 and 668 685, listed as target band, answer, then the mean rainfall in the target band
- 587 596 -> 0.35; 1.12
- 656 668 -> -0.01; 1.35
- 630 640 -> -0.04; 1.47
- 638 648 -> -0.05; 1.45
